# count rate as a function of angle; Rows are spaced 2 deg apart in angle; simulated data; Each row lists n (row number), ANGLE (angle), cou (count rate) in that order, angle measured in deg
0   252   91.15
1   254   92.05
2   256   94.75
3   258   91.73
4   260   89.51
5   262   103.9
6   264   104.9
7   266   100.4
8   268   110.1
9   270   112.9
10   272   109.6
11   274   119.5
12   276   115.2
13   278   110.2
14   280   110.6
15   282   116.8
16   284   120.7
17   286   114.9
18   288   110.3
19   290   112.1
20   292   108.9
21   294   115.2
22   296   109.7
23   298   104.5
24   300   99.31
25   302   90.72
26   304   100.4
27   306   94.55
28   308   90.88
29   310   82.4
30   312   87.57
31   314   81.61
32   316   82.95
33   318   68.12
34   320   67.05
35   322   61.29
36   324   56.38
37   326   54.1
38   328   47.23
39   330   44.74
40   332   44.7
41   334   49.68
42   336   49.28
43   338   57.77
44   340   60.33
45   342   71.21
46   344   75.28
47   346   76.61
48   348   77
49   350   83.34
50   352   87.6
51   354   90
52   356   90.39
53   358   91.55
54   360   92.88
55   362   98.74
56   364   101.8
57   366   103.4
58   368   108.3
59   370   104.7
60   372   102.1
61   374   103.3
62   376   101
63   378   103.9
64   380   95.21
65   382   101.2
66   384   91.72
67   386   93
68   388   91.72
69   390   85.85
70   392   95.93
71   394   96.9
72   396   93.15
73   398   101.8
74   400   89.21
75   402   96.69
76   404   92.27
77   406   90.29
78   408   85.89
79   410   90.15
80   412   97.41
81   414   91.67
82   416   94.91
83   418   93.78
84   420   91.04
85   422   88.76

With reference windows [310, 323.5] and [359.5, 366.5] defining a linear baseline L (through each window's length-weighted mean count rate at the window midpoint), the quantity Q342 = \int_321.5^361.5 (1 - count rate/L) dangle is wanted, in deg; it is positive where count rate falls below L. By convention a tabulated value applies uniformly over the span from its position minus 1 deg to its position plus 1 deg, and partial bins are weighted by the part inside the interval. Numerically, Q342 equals 9.1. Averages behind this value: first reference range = 74.6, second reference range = 99.4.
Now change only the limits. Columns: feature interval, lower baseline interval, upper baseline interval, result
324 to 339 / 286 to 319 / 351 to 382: 7.29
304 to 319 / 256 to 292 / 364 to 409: 2.81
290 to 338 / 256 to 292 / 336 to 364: 8.53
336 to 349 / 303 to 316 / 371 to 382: 3.68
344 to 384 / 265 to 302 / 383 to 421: 1.43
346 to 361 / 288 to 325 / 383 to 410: 0.76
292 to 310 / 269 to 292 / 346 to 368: 1.30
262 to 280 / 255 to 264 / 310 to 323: -3.57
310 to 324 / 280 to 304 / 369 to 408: 4.20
